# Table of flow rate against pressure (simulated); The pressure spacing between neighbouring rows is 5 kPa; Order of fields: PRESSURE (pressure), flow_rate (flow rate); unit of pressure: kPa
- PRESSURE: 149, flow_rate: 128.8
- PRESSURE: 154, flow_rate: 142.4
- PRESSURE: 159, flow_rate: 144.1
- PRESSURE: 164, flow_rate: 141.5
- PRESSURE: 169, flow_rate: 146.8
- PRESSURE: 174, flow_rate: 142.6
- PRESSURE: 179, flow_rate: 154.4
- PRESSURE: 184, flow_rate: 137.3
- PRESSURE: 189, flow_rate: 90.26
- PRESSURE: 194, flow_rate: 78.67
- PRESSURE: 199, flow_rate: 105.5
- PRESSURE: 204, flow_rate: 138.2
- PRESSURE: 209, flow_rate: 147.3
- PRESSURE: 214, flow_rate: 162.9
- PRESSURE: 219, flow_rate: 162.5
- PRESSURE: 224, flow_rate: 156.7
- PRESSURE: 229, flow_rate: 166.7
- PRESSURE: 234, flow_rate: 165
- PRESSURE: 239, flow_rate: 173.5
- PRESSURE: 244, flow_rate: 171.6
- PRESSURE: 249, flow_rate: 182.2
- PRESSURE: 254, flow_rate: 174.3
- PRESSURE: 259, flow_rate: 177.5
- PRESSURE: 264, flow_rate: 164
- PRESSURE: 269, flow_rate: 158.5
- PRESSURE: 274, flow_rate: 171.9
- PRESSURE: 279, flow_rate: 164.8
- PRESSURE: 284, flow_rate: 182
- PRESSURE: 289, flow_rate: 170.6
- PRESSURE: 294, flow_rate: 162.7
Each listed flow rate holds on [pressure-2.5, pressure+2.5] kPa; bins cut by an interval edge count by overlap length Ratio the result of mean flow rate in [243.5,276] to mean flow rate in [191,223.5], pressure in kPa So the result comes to 1.29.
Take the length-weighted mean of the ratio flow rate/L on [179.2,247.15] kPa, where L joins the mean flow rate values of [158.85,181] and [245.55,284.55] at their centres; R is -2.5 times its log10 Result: 0.10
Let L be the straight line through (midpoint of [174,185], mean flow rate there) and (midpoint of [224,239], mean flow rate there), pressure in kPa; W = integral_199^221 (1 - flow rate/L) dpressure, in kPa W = 1.5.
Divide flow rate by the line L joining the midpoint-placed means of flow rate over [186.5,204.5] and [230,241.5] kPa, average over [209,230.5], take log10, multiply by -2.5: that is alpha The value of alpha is -0.14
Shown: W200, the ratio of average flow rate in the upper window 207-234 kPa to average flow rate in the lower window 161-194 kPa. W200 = 1.22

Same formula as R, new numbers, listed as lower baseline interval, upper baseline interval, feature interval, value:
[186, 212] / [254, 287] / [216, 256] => -0.18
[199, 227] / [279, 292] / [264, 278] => 0.02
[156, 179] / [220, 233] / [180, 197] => 0.37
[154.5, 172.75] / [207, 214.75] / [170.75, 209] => 0.21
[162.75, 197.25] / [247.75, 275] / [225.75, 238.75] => -0.08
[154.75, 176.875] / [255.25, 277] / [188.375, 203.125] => 0.48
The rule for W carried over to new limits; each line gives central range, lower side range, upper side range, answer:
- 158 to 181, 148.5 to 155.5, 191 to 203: -4.7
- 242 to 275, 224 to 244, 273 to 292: -0.3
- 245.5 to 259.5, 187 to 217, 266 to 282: -2.3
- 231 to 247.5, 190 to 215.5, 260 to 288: -2.7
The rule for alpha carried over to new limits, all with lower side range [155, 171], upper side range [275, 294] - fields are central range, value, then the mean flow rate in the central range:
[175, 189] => 0.10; 136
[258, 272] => 0.01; 166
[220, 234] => -0.03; 162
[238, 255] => -0.08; 176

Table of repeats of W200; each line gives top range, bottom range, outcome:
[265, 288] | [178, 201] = 1.53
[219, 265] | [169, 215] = 1.32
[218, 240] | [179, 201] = 1.51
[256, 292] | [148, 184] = 1.19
